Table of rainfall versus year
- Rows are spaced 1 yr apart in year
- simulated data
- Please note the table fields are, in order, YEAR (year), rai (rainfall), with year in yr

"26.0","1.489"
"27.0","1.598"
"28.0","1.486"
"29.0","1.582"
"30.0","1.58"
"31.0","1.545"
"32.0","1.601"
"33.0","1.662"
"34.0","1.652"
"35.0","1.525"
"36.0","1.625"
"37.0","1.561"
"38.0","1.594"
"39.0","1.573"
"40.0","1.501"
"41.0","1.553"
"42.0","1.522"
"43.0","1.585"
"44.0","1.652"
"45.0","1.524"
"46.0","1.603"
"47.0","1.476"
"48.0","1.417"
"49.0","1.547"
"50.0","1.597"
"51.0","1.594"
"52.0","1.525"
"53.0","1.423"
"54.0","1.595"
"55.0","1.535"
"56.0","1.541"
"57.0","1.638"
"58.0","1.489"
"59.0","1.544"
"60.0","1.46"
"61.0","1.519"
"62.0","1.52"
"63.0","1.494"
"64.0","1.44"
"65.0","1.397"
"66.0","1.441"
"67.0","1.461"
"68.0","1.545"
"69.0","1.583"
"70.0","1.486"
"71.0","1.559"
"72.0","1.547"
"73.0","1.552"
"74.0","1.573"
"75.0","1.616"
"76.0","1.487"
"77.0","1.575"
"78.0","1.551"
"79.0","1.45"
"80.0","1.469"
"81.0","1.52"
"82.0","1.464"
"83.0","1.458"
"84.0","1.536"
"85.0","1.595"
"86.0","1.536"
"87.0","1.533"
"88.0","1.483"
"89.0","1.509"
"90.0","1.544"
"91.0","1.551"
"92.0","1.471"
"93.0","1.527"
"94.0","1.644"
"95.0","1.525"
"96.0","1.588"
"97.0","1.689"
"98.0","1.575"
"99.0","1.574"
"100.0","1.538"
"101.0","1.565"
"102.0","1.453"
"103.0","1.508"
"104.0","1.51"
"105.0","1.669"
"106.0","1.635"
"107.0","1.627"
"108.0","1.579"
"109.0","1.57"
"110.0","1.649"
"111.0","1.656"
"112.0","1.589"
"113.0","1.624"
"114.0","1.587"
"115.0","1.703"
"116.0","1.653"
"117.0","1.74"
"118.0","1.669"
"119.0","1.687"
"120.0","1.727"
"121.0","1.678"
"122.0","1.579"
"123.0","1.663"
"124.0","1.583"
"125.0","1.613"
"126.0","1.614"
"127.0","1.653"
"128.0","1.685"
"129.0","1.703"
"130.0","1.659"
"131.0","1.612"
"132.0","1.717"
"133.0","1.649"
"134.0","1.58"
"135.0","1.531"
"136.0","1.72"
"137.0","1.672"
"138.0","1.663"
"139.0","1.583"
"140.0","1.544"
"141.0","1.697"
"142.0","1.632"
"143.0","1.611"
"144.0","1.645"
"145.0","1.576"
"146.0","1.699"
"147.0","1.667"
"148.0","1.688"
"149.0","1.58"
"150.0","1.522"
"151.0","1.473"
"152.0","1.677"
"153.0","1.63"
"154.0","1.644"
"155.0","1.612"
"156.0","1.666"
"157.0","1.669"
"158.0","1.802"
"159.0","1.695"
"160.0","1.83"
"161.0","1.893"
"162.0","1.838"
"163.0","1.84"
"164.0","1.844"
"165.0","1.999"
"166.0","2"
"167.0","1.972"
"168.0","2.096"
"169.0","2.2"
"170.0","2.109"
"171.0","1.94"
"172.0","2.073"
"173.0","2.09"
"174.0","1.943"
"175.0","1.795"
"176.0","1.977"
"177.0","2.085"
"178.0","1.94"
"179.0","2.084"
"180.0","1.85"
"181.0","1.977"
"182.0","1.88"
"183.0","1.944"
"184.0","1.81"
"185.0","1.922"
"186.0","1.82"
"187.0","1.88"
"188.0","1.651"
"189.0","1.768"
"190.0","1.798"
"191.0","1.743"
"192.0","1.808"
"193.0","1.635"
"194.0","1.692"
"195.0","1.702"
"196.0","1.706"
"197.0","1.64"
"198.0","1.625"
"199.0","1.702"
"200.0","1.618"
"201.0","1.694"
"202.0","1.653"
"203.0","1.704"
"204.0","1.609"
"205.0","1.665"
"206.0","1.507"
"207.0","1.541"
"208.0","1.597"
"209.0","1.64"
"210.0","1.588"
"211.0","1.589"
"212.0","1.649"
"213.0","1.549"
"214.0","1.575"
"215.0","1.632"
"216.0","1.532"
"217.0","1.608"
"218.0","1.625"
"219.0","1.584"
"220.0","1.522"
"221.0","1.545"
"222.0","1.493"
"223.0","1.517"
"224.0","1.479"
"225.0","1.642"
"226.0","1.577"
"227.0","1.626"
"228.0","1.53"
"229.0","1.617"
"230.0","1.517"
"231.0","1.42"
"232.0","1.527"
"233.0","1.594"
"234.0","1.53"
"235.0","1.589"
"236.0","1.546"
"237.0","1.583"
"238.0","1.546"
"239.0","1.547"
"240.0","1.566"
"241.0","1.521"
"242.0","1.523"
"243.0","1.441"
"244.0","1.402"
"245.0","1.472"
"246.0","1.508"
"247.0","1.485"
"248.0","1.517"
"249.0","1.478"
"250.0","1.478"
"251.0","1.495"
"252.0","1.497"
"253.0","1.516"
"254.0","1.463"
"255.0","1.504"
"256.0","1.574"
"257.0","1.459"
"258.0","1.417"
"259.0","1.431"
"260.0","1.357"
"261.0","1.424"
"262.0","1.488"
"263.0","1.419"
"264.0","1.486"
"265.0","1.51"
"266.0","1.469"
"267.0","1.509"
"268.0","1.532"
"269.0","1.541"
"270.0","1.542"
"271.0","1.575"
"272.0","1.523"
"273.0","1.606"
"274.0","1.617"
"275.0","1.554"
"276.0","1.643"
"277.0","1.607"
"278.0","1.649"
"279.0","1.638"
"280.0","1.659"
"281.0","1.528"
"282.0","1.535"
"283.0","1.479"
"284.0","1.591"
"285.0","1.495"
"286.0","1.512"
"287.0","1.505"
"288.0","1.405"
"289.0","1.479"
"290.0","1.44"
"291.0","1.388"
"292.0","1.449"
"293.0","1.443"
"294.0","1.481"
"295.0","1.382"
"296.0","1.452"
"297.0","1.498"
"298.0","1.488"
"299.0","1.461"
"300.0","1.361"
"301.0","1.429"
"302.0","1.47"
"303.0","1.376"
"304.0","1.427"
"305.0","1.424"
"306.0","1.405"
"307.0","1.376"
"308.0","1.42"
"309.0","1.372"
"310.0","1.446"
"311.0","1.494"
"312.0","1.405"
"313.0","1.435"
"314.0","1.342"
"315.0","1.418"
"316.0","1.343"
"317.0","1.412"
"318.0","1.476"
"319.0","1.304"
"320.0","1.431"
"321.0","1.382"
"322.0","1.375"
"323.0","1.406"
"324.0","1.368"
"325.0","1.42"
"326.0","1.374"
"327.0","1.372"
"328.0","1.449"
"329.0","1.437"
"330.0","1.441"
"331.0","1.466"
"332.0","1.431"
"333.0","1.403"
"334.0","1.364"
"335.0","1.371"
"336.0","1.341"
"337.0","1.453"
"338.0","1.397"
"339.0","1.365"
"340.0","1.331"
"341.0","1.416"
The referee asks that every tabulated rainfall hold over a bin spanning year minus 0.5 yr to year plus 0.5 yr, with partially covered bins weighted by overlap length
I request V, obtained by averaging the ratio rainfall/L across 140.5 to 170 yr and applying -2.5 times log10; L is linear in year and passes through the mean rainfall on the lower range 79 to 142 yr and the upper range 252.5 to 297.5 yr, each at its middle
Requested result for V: -0.12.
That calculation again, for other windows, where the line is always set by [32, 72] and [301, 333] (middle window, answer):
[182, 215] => -0.15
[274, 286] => -0.11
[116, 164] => -0.12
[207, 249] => -0.07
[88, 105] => -0.02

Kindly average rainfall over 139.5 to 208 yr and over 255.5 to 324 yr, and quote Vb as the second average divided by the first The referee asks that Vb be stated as 0.83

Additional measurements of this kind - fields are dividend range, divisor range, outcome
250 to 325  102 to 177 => 0.86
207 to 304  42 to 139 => 0.97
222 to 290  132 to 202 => 0.86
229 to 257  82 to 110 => 0.97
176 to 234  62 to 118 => 1.08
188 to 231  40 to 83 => 1.06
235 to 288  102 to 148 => 0.93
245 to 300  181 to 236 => 0.91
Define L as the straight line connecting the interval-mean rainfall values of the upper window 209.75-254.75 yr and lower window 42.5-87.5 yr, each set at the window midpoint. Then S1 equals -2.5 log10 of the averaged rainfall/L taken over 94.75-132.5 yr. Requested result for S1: -0.06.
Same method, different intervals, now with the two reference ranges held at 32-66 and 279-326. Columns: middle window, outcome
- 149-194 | -0.23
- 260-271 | -0.03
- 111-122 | -0.10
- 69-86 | 0.00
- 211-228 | -0.07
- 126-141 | -0.09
